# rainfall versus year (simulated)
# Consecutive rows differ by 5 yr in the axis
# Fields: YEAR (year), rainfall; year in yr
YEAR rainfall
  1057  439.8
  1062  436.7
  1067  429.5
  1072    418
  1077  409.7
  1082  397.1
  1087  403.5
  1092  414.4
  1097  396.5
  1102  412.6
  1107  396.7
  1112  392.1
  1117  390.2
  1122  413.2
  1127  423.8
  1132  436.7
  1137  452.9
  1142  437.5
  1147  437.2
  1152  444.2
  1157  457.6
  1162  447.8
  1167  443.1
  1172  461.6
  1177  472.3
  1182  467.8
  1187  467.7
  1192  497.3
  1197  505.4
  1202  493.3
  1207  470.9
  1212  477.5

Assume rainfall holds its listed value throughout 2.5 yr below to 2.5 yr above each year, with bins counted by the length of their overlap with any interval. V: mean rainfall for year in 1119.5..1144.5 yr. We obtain 433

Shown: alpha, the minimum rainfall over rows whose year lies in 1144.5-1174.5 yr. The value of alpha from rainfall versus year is 437.2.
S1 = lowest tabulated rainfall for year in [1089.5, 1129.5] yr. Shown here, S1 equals 390.2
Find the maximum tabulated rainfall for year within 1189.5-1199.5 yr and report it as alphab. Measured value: 505.4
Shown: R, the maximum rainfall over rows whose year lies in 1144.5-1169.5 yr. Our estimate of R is 457.6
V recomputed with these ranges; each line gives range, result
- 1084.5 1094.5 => 409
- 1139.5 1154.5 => 440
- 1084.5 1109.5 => 405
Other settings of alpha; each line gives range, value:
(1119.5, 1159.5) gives 413.2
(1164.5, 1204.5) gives 443.1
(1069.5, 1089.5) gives 397.1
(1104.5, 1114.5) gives 392.1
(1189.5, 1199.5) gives 497.3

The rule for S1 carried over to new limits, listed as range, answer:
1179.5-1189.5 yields 467.7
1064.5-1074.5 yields 418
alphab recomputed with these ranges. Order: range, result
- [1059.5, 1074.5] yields 436.7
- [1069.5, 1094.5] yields 418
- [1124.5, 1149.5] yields 452.9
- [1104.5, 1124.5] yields 413.2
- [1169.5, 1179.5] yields 472.3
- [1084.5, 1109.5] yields 414.4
